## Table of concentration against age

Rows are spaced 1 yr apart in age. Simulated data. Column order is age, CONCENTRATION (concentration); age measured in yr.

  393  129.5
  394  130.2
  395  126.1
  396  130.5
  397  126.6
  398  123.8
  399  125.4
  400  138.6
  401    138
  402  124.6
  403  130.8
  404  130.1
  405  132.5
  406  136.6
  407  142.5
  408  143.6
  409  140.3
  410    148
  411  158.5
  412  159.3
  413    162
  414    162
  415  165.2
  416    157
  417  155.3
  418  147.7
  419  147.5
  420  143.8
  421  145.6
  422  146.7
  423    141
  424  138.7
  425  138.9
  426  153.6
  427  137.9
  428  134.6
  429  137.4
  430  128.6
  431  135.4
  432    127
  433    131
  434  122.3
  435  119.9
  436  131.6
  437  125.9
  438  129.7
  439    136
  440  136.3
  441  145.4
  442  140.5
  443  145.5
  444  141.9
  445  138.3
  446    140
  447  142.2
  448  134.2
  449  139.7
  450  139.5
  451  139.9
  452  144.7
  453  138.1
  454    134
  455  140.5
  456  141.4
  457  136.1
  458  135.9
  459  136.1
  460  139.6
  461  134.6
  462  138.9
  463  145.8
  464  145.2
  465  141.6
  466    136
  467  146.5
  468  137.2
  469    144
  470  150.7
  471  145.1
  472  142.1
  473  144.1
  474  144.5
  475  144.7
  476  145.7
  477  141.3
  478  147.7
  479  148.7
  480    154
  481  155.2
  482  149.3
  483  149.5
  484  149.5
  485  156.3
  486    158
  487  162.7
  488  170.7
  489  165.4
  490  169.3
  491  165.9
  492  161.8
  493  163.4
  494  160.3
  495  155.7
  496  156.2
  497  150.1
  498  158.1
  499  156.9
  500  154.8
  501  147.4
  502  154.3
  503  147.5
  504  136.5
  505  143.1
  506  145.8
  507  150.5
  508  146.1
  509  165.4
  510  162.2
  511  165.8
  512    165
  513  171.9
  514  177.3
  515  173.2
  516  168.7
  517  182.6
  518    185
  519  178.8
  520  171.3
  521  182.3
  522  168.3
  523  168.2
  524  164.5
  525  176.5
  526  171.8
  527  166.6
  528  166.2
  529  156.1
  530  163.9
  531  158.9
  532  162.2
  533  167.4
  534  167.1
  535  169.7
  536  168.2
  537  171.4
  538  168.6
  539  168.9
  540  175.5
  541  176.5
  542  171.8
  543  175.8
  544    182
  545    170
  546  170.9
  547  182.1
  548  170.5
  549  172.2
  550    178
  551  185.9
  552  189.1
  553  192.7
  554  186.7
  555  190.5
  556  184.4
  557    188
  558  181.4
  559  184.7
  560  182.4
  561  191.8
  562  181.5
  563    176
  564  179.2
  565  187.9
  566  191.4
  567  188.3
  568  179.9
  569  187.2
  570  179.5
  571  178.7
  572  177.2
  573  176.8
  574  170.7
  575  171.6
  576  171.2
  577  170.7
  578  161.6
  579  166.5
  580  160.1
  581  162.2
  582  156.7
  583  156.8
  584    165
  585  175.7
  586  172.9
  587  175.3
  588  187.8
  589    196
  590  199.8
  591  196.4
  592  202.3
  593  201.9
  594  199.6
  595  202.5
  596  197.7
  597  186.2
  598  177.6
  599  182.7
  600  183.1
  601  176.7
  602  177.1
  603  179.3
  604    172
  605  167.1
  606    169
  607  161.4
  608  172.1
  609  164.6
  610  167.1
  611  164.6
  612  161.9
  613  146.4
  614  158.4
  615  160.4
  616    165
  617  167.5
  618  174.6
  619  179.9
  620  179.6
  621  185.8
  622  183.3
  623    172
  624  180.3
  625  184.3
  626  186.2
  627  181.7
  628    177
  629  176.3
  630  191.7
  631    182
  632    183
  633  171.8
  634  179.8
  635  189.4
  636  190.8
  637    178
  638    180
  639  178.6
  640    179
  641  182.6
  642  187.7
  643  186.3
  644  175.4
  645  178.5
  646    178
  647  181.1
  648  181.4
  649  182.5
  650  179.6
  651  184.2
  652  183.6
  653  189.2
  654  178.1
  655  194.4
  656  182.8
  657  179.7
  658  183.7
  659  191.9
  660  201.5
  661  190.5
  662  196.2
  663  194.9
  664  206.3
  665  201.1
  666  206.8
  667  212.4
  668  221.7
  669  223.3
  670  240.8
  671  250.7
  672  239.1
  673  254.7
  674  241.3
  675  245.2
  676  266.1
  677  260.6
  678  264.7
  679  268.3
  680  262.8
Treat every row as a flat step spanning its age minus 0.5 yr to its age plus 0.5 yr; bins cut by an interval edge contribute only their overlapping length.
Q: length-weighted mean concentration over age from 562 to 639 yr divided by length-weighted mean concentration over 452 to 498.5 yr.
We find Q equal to 1.19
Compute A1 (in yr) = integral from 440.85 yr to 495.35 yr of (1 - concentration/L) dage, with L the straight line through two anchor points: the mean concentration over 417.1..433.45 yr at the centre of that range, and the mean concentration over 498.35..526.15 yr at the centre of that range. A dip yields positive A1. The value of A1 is 1.8 yr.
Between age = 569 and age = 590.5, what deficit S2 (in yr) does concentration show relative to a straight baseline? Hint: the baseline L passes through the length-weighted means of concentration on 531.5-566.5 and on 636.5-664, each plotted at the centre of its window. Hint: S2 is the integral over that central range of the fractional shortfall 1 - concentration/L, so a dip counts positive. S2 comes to 0.83 yr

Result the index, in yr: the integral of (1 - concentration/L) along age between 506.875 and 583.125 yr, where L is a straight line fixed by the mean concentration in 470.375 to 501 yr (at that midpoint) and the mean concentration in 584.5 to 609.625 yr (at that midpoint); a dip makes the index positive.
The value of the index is -2.0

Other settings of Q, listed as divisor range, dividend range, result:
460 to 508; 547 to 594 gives 1.20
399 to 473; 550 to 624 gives 1.27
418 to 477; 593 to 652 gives 1.28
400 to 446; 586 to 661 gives 1.28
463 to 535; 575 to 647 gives 1.12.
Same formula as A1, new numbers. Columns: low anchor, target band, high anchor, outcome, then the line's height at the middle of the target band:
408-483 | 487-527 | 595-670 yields -2.0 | 155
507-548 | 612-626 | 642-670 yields 1.0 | 186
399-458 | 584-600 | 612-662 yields -1.6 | 172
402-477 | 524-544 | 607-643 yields -1.3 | 159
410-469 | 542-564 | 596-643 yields -2.4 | 163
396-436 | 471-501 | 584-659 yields -0.1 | 154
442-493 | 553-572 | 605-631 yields -2.5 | 163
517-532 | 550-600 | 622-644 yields -1.8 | 175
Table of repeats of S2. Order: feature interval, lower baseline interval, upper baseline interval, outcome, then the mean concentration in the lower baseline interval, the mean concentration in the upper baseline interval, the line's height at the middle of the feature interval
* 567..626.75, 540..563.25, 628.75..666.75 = 2.3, 181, 186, 183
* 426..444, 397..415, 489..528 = 1.6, 141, 163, 147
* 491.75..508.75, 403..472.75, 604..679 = 0.4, 141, 191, 156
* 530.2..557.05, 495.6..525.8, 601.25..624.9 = -1.7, 163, 170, 165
